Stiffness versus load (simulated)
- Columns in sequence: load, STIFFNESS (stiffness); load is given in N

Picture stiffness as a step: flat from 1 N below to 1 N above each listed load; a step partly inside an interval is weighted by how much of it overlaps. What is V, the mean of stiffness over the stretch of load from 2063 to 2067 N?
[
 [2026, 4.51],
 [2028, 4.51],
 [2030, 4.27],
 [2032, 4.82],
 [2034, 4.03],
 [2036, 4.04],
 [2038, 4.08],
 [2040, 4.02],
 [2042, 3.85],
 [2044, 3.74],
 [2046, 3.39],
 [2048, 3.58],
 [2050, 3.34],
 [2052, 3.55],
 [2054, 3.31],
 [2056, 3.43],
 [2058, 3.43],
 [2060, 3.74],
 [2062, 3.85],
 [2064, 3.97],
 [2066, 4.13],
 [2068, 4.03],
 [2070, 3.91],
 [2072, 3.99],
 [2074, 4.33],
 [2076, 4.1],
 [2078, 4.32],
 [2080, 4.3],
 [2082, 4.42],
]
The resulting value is 4.05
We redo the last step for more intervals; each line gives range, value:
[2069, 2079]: 4.13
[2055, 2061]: 3.53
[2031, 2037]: 4.3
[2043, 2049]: 3.57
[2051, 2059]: 3.43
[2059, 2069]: 3.94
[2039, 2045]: 3.87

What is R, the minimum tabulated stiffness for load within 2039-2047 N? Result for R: 3.39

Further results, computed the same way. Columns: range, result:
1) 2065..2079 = 3.91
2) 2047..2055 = 3.31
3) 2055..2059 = 3.43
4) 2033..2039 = 4.03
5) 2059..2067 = 3.74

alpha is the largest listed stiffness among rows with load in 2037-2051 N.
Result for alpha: 4.08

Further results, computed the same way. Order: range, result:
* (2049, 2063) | 3.85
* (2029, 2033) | 4.82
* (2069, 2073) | 3.99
